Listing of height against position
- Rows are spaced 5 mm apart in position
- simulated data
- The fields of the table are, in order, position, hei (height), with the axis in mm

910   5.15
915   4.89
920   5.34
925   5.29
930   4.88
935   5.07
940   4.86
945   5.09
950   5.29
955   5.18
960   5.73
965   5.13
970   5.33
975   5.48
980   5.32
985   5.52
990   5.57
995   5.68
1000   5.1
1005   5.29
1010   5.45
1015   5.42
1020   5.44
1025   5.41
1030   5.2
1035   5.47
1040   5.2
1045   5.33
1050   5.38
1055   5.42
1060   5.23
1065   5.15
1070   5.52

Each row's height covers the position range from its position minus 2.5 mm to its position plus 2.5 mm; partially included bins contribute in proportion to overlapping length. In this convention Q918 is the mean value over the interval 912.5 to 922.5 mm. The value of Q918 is 5.12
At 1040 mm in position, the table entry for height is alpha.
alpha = 5.2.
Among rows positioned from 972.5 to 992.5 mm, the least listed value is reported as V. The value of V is 5.32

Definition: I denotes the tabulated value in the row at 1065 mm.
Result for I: 5.15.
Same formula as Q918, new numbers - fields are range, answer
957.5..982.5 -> 5.4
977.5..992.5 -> 5.47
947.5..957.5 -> 5.23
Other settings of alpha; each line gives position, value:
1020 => 5.44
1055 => 5.42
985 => 5.52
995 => 5.68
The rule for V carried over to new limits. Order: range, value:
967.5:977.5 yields 5.33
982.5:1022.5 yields 5.1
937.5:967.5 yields 4.86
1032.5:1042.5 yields 5.2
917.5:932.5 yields 4.88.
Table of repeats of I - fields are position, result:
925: 5.29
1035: 5.47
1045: 5.33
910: 5.15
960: 5.73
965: 5.13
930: 4.88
